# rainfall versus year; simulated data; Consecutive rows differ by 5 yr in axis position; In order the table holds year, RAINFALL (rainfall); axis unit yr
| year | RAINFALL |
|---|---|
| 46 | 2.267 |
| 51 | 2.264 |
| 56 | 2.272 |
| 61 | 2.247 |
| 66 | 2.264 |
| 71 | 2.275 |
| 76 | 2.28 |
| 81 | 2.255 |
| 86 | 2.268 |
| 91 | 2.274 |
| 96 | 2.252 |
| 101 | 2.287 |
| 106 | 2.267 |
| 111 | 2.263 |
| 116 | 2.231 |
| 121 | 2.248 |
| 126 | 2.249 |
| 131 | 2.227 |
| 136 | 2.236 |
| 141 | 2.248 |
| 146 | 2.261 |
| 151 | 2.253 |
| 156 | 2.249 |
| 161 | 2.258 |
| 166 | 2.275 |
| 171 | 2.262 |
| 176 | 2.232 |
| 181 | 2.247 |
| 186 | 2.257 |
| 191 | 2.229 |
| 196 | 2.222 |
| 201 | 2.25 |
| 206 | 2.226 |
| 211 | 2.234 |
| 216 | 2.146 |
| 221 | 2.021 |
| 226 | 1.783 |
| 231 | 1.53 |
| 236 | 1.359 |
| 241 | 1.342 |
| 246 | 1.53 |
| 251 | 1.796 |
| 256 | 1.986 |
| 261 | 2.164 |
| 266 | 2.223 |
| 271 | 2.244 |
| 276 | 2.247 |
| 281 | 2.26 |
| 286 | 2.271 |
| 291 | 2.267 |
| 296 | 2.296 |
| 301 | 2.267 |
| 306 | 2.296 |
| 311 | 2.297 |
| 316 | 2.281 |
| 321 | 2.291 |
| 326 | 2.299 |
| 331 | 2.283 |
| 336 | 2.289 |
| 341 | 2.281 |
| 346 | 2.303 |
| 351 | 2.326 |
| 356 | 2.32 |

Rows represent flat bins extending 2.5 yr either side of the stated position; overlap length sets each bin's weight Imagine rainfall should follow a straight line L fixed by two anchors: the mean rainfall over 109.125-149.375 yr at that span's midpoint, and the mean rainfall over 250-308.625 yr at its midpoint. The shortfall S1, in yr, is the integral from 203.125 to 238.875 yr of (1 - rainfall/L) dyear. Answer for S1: 5.19 yr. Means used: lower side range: 2.25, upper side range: 2.2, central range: 1.9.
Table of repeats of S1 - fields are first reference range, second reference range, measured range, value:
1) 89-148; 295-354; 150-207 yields 0.4 yr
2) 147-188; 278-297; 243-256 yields 3.2 yr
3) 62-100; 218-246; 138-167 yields -4.5 yr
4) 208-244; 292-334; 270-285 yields -1.3 yr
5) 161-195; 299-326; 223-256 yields 9.8 yr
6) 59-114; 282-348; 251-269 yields 1.6 yr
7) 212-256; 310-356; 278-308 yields -3.1 yr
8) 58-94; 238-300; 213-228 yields 0.8 yr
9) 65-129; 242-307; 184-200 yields -0.4 yr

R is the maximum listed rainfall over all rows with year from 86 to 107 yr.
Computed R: 2.287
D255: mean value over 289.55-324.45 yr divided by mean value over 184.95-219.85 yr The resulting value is 1.0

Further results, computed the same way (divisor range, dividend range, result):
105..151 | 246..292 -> 0.95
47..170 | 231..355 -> 0.94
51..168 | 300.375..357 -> 1.02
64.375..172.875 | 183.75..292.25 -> 0.90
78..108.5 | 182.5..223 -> 0.97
